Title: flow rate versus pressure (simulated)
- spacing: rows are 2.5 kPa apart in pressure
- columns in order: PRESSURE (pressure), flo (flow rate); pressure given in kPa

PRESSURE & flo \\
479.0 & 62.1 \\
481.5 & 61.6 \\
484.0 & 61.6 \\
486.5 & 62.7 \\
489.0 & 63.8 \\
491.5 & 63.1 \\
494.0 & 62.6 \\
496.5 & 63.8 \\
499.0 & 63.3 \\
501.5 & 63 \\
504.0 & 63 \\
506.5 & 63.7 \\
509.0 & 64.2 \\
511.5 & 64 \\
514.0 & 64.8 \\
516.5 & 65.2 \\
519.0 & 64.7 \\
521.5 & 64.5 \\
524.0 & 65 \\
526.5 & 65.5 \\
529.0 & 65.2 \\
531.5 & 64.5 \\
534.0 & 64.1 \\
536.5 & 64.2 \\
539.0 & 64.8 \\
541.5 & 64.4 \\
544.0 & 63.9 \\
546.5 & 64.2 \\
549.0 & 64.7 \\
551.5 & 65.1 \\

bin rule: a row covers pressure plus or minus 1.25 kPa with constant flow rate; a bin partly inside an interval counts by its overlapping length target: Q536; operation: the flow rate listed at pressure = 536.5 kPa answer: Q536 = 64.2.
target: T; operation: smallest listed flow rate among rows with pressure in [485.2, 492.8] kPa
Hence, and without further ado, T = 62.7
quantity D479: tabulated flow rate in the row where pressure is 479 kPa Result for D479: 62.1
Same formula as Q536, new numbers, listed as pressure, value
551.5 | 65.1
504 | 63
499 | 63.3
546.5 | 64.2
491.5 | 63.1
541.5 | 64.4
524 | 65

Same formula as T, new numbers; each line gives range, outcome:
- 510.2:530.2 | 64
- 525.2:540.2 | 64.1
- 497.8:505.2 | 63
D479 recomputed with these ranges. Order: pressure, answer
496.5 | 63.8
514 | 64.8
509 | 64.2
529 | 65.2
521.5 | 64.5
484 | 61.6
